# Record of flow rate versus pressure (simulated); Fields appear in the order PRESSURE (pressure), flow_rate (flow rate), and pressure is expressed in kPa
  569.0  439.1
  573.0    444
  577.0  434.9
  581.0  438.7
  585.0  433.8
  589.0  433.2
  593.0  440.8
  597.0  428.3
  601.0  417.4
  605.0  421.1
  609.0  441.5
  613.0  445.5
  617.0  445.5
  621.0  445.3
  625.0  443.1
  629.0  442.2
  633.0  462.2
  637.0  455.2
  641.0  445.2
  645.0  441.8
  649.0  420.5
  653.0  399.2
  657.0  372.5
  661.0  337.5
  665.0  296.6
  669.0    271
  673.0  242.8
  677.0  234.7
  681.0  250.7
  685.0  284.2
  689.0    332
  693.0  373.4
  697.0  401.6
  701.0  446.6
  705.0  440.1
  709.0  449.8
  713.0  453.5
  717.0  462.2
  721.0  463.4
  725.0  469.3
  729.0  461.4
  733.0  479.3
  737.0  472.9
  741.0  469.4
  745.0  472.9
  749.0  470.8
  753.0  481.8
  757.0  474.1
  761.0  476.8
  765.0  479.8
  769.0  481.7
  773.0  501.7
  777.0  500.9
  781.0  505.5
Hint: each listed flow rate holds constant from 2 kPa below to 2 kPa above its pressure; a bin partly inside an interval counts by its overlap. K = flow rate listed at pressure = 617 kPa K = 445.5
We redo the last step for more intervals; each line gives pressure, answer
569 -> 439.1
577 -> 434.9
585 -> 433.8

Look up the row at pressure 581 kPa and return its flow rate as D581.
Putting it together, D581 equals 438.7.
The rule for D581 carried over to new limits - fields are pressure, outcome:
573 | 444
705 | 440.1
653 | 399.2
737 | 472.9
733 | 479.3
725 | 469.3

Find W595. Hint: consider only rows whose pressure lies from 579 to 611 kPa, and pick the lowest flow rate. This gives 417.4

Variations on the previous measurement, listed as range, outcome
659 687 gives 234.7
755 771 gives 474.1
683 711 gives 284.2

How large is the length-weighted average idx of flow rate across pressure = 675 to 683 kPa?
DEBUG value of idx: 243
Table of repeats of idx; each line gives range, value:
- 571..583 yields 439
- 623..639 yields 451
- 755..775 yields 483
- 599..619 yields 434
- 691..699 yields 388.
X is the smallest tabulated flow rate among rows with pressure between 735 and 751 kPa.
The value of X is 469.4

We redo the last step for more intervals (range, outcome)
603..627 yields 421.1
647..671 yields 271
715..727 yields 462.2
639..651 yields 420.5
